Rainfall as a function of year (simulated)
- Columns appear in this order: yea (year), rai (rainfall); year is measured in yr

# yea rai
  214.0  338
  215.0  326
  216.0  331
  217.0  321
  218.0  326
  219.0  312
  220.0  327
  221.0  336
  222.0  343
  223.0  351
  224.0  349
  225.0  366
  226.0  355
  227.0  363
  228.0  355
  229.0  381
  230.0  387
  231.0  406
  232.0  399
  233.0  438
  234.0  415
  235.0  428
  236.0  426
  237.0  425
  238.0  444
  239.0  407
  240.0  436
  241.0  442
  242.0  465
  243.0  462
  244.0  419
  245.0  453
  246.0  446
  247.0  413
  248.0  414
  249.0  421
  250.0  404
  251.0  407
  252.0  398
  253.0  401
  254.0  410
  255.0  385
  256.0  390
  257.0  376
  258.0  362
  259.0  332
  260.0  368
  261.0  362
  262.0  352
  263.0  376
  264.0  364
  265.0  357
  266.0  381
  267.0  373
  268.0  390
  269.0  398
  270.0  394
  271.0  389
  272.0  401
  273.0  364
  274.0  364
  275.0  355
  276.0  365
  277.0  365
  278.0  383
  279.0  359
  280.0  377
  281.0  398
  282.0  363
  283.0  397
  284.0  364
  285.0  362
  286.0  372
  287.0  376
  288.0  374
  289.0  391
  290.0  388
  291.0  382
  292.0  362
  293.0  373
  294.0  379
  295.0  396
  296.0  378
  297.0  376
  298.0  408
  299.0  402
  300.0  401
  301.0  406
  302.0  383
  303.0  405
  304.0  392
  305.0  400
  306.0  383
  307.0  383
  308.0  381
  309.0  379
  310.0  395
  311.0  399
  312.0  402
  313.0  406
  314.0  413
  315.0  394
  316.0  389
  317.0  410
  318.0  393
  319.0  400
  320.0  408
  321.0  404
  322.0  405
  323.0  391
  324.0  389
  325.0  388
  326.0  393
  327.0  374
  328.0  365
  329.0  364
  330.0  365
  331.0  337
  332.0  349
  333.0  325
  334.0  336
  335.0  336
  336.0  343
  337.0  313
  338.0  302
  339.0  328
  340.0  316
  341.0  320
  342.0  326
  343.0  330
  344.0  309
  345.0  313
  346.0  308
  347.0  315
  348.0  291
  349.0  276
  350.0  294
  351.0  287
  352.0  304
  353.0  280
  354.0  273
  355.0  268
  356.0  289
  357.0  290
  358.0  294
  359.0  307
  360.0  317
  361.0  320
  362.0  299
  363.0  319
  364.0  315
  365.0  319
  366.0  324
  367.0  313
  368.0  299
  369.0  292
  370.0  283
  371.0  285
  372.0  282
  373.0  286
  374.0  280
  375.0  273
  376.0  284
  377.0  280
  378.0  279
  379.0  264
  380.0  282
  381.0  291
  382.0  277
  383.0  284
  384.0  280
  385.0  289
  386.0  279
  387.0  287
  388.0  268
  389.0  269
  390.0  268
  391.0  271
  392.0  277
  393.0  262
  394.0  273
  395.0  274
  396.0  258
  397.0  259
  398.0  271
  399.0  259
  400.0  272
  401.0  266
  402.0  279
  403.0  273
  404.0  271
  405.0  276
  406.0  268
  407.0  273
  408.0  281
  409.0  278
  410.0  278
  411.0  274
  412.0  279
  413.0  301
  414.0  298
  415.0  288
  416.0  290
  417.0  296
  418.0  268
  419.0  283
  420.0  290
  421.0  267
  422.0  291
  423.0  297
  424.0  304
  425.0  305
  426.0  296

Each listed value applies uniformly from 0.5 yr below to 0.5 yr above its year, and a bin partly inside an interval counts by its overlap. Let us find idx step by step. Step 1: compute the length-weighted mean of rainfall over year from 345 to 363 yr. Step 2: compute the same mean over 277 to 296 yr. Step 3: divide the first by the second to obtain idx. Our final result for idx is 0.78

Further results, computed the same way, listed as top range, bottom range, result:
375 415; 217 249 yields 0.70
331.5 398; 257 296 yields 0.79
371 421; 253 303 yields 0.73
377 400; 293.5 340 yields 0.72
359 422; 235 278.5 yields 0.71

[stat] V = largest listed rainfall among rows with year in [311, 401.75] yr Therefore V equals 413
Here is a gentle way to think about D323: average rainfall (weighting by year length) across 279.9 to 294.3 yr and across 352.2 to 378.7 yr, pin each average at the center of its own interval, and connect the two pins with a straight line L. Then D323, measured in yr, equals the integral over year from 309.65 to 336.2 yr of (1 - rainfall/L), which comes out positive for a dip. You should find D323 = -3.2 yr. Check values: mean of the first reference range 377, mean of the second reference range 294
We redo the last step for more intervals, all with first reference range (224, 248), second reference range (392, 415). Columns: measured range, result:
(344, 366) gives 1.0 yr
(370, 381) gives 0.6 yr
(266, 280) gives 0.2 yr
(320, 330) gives -1.4 yr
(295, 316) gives -2.3 yr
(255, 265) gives 0.7 yr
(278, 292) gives -0.2 yr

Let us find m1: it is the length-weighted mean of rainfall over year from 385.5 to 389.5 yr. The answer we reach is 276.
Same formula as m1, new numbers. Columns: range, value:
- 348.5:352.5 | 290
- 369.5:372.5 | 283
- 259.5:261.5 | 365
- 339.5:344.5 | 320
